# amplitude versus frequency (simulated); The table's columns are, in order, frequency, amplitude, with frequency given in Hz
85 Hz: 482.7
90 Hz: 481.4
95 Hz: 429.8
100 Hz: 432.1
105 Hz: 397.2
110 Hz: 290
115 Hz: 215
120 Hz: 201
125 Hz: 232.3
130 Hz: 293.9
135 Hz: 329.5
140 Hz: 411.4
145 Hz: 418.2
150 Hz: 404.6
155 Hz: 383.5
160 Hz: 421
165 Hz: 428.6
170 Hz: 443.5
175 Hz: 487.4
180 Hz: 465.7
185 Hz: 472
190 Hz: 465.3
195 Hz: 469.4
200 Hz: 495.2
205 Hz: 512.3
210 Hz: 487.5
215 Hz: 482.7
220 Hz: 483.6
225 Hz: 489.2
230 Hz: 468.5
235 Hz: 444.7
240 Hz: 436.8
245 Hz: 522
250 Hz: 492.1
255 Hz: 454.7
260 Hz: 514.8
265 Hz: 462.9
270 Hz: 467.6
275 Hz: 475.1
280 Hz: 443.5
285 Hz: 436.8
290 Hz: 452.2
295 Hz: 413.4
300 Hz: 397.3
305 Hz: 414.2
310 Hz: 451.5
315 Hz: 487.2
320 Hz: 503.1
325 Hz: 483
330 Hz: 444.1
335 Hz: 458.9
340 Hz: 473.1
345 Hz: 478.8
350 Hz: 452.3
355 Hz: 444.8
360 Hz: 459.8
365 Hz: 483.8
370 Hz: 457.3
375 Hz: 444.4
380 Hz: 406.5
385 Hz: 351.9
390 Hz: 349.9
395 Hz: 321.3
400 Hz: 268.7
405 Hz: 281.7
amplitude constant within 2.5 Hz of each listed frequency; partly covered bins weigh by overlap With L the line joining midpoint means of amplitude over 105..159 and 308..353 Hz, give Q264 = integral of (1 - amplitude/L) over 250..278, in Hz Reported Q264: -3.6 Hz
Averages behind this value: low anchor 324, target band 476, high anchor 470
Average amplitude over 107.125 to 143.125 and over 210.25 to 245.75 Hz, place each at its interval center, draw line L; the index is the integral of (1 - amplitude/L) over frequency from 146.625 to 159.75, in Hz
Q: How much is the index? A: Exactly -2.5 Hz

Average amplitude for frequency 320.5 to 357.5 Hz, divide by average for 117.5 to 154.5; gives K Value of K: 1.4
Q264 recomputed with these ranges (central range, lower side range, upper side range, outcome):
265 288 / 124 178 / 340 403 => -3.1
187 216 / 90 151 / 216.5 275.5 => -3.8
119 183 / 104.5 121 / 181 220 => -3.2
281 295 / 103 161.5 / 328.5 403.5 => -1.8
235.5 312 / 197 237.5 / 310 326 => 4.6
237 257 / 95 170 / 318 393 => -3.8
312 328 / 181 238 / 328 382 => -1.0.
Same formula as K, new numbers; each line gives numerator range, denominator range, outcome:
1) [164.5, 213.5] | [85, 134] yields 1.40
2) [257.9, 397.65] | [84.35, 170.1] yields 1.21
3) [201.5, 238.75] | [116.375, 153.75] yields 1.47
